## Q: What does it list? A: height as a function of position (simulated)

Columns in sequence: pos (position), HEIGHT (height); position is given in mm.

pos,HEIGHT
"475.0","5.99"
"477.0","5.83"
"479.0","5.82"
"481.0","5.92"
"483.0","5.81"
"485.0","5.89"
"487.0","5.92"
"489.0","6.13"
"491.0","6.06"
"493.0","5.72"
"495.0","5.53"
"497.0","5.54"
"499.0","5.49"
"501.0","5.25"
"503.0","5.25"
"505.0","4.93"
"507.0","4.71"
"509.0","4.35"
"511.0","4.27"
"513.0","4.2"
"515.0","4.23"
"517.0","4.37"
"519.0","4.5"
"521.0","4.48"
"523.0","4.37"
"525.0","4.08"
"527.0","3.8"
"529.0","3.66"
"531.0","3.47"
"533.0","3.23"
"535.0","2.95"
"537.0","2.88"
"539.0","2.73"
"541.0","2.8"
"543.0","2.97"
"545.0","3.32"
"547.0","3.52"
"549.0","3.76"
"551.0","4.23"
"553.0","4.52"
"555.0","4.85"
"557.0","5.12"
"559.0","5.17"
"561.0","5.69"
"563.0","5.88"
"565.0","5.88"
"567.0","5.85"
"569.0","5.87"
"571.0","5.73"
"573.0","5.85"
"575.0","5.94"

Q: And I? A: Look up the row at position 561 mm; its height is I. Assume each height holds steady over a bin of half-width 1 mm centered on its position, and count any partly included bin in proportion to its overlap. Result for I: 5.69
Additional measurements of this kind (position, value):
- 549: 3.76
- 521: 4.48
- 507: 4.71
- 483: 5.81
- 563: 5.88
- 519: 4.5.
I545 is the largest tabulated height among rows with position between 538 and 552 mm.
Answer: 4.23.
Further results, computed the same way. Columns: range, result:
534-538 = 2.95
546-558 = 5.12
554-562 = 5.69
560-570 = 5.88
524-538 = 4.08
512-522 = 4.5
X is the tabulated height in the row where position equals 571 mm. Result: 5.73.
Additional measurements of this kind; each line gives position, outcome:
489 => 6.13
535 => 2.95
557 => 5.12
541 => 2.8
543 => 2.97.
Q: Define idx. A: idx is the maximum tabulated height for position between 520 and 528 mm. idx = 4.48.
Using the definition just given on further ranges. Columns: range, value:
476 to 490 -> 6.13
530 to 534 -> 3.47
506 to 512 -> 4.71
